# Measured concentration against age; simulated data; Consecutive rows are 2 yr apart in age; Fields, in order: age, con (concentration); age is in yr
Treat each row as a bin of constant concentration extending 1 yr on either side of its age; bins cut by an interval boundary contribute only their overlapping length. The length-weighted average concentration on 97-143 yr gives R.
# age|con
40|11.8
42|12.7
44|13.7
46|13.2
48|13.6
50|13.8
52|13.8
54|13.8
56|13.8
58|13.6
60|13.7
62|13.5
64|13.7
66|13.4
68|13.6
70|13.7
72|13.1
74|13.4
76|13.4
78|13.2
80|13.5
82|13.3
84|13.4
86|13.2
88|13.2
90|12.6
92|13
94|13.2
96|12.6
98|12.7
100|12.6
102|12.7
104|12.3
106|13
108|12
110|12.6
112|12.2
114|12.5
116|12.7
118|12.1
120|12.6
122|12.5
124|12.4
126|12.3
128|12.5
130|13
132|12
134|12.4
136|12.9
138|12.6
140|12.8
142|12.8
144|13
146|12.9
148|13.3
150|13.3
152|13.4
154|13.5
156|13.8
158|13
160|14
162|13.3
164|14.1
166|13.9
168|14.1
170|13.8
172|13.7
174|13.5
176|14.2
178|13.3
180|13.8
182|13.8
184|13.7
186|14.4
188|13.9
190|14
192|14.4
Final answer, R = 12.5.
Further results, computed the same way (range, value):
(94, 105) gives 12.6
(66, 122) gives 12.9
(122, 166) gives 13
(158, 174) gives 13.8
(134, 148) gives 12.8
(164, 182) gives 13.8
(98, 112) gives 12.5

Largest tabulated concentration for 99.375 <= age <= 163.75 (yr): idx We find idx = 14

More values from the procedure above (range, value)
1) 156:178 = 14.2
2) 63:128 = 13.7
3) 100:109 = 13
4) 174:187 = 14.4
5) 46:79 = 13.8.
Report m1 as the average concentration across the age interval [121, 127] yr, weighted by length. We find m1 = 12.4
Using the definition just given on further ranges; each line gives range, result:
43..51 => 13.6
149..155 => 13.4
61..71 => 13.6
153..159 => 13.4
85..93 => 13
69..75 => 13.4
